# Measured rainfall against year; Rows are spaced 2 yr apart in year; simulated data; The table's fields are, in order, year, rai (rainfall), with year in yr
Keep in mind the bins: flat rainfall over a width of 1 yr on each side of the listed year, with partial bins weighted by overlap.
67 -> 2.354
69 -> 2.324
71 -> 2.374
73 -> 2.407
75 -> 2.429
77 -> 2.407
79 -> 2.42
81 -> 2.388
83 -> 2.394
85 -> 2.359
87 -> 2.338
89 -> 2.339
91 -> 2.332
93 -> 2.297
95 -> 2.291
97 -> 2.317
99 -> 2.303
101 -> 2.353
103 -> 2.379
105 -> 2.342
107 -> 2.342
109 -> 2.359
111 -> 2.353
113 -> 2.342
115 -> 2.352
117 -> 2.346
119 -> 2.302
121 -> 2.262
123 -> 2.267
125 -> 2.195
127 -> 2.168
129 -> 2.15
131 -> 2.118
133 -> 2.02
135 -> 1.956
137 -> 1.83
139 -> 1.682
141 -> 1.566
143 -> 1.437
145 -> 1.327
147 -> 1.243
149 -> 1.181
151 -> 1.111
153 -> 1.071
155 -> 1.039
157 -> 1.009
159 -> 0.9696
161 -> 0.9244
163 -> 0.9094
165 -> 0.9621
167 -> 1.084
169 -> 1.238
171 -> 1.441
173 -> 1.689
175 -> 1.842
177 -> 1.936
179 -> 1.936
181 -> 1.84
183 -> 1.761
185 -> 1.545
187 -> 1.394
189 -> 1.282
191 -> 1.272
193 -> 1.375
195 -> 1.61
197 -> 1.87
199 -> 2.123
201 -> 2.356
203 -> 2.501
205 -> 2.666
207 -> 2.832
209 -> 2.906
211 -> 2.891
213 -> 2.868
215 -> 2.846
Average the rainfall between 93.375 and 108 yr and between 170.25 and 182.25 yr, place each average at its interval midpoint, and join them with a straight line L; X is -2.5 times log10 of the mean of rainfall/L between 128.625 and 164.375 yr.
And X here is 0.40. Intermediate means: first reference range 2.33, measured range 1.4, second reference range 1.79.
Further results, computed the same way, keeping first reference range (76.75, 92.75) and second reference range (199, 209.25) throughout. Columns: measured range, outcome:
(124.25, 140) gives 0.215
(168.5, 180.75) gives 0.426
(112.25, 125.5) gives 0.060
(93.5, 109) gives 0.029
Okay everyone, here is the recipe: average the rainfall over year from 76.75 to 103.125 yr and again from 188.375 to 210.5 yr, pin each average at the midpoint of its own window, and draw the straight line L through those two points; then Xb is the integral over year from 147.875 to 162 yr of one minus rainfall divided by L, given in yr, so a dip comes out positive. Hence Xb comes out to 7.43 yr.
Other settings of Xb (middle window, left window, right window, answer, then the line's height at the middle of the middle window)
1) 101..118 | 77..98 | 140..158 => -3.6 yr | 1.95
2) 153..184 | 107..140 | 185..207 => 9.7 yr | 1.99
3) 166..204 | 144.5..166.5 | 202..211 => 6.1 yr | 2.04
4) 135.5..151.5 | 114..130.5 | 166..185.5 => 4.5 yr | 2.01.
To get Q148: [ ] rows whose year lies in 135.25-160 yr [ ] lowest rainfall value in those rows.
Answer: 0.9696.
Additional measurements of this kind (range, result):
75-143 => 1.437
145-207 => 0.9094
